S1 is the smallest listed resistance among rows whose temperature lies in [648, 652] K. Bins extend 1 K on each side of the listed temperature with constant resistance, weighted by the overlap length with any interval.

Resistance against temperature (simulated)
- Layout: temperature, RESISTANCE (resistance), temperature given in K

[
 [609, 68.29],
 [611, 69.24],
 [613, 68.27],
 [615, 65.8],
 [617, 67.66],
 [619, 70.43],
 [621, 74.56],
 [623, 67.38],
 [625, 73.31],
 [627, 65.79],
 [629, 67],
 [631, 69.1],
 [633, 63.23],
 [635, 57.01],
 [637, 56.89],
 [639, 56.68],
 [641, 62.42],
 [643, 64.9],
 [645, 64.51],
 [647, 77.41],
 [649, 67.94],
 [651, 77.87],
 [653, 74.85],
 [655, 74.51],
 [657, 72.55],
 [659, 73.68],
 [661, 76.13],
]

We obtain 67.94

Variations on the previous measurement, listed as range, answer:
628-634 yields 63.23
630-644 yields 56.68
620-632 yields 65.79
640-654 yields 62.42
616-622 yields 67.66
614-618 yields 65.8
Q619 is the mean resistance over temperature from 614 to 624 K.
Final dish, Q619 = 69.2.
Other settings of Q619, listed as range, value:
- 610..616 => 67.8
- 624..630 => 68.7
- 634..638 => 57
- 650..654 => 76.4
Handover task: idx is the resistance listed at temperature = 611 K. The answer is 69.24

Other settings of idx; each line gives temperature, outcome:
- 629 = 67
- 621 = 74.56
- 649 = 67.94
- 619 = 70.43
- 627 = 65.79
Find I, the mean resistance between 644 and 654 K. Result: 72.5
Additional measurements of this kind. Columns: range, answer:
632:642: 59.2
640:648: 67.3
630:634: 66.2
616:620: 69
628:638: 62.6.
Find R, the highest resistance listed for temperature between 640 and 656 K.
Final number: 77.87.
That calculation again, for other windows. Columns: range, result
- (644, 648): 77.41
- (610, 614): 69.24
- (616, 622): 74.56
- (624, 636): 73.31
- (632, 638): 63.23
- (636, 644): 64.9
